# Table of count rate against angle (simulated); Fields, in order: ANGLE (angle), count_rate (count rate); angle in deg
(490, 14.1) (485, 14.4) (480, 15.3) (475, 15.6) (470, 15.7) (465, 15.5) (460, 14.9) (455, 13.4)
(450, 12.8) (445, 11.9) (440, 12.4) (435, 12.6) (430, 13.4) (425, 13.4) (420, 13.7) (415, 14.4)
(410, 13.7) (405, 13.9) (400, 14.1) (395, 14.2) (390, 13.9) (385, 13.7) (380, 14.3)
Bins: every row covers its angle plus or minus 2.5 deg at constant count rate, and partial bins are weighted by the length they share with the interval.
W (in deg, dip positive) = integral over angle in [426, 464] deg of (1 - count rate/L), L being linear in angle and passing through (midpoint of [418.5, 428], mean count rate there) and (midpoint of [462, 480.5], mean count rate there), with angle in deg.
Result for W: 3.3 deg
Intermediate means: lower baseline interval 13.5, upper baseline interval 15.5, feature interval 13.2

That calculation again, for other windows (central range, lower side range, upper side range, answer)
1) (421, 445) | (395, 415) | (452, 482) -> 2.61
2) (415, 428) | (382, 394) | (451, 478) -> 0.55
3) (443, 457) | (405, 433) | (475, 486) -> 1.66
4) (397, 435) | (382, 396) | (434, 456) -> -1.32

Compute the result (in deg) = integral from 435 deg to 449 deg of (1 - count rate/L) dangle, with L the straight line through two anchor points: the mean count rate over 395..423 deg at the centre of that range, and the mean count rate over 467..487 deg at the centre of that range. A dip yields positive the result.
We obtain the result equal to 2.2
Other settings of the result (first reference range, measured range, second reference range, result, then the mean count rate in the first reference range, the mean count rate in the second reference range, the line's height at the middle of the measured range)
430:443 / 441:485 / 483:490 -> -2.5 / 12.6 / 14.3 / 13.5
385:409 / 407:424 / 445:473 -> 0.2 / 14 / 14.3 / 14.1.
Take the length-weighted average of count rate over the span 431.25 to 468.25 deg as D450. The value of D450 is 13.4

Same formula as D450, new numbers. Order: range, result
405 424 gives 13.9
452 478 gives 15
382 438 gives 13.7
